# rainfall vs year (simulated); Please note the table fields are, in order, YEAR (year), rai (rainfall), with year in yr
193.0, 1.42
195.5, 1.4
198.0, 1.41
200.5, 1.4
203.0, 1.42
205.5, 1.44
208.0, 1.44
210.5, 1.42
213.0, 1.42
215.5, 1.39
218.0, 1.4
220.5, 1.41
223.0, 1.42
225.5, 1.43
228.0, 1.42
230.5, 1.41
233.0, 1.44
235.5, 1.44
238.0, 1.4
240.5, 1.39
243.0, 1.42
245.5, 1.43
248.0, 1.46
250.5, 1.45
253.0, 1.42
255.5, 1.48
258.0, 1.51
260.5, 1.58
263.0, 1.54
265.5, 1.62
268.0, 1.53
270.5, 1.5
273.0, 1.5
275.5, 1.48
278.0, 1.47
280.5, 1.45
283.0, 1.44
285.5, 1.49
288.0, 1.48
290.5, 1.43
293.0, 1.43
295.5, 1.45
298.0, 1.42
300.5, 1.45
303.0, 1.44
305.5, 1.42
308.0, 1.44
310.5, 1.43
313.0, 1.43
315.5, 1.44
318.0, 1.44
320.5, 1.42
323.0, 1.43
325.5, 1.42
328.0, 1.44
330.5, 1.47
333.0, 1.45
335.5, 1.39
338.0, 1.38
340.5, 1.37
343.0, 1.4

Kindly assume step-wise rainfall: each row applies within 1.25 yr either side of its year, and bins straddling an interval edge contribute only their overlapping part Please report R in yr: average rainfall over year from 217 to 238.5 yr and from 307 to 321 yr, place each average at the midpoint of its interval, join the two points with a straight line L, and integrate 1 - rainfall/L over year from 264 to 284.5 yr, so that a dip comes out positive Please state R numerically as -1.0 yr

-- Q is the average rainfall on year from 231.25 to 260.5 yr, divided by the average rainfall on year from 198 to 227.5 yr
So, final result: 1.0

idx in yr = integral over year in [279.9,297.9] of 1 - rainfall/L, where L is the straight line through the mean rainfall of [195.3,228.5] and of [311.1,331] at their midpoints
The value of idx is -0.3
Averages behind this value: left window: 1.42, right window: 1.43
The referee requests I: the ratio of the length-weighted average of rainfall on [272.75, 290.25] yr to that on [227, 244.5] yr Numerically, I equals 1.0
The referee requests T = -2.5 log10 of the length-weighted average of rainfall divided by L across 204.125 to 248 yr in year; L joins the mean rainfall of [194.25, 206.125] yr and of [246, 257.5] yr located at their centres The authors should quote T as 0.01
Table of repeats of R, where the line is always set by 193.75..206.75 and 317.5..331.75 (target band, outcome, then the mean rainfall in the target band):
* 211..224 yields 0.1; 1.41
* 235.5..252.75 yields 0.0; 1.43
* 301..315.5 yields 0.0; 1.43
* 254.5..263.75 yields -0.7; 1.53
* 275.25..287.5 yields -0.3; 1.47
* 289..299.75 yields 0.0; 1.43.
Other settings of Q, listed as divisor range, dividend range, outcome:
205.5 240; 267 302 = 1.03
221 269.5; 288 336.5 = 0.98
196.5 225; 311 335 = 1.01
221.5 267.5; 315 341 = 0.98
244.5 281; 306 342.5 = 0.95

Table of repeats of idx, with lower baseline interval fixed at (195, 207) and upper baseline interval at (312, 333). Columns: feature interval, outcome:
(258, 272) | -1.2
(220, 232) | 0.0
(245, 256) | -0.2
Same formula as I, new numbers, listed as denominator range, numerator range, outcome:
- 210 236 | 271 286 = 1.04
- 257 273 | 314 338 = 0.93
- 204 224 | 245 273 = 1.06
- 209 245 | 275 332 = 1.02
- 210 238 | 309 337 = 1.01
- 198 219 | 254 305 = 1.05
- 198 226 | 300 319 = 1.01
